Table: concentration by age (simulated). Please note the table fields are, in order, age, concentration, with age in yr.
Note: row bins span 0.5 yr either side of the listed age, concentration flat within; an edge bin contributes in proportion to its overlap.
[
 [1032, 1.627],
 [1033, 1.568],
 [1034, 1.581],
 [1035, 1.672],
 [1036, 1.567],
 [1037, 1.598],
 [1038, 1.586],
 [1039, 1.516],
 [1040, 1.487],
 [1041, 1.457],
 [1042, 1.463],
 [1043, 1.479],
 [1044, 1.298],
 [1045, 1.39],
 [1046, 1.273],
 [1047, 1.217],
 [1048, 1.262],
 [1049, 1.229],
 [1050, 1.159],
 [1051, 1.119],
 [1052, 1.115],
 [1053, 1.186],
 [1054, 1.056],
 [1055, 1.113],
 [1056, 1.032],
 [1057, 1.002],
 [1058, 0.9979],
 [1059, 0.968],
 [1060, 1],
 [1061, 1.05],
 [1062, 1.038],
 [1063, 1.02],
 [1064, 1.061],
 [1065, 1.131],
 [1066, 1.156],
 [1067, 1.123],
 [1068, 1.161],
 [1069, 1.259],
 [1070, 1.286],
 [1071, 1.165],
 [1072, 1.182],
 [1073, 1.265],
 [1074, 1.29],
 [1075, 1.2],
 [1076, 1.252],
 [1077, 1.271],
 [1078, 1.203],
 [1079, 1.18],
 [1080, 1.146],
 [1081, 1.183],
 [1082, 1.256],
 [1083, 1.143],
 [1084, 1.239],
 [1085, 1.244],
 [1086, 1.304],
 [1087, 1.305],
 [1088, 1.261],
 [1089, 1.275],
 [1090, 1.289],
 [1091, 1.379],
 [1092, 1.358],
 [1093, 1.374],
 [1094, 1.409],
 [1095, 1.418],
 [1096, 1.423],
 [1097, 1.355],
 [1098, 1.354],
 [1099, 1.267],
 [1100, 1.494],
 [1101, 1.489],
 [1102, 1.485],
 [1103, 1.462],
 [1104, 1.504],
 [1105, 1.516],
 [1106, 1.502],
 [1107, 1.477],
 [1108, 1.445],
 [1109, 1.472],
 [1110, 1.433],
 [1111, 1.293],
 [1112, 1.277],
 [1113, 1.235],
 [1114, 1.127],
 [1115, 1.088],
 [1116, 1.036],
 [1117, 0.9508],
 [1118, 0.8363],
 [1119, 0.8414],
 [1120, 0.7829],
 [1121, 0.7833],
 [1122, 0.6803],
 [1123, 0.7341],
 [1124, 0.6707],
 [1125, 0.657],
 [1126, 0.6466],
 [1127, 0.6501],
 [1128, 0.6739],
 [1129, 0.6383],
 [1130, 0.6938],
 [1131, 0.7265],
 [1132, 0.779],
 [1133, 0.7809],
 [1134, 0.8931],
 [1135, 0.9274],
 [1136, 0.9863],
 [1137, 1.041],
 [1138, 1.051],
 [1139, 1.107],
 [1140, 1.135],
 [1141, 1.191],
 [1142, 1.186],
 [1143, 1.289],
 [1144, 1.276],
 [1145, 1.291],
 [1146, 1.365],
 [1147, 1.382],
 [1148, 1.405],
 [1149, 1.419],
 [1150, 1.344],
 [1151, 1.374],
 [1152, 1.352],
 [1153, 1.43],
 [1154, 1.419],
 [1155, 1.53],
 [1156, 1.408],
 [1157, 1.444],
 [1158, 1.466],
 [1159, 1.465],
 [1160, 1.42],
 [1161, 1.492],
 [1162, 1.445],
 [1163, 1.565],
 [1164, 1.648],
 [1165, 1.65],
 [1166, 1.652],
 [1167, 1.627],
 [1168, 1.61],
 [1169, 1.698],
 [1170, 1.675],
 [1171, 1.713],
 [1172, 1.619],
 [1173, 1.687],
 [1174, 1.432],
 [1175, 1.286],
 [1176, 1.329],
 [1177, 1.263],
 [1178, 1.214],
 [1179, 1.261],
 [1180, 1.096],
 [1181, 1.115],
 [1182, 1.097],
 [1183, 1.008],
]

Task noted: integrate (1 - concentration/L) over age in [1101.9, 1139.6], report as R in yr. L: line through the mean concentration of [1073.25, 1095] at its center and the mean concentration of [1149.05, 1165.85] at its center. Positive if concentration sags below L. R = 9.5 yr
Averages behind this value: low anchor 1.27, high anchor 1.47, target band 1.02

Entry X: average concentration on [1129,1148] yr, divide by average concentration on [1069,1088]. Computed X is 0.86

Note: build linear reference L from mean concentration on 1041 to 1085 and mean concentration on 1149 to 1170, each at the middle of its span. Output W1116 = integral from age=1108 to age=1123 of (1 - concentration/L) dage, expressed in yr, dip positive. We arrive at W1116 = 3.23 yr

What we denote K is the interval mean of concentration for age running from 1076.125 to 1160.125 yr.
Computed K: 1.19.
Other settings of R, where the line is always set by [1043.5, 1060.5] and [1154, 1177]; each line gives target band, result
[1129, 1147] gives 5.0 yr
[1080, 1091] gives 0.1 yr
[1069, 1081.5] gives 0.0 yr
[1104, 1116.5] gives 0.1 yr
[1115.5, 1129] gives 6.1 yr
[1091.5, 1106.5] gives -1.4 yr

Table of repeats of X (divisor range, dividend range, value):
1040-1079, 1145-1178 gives 1.25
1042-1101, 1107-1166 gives 0.94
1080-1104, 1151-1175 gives 1.15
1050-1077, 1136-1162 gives 1.18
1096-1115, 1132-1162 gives 0.91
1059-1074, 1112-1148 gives 0.84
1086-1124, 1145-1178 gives 1.19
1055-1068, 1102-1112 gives 1.37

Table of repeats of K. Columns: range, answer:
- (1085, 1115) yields 1.37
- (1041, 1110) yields 1.26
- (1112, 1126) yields 0.885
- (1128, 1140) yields 0.877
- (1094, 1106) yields 1.44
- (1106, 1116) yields 1.31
